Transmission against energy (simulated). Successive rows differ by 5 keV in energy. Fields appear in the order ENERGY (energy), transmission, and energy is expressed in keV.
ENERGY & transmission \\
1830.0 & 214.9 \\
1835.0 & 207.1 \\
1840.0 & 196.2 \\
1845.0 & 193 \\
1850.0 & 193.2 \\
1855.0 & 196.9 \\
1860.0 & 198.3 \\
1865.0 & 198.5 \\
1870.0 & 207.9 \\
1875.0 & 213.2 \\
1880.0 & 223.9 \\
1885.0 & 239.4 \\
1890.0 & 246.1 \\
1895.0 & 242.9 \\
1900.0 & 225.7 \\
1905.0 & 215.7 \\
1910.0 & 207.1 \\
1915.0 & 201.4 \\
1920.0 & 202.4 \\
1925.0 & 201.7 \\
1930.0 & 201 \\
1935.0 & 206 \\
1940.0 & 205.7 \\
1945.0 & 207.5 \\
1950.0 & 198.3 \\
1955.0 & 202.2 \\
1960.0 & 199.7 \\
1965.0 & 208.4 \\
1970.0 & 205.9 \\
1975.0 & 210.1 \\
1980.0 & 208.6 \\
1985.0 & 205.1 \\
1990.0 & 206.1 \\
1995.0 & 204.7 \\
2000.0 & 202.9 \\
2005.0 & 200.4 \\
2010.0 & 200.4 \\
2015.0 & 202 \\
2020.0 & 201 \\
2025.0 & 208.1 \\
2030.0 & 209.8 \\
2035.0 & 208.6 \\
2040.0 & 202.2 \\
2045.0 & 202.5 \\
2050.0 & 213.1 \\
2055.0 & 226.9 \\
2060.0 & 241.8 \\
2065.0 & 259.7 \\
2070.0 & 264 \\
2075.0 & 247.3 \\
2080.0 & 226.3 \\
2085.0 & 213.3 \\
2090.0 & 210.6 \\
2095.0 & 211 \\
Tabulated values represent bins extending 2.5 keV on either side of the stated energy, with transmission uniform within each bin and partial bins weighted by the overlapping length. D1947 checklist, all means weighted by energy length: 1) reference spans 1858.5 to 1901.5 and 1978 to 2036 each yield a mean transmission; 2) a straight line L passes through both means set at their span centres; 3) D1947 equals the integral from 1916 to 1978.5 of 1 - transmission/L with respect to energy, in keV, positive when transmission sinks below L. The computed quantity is 2.6 keV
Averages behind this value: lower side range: 222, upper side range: 205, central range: 204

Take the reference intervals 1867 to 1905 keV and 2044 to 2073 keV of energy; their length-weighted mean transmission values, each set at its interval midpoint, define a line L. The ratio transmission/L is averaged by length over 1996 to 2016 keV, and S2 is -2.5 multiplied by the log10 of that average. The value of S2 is 0.16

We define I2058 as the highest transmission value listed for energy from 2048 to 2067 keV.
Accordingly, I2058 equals 259.7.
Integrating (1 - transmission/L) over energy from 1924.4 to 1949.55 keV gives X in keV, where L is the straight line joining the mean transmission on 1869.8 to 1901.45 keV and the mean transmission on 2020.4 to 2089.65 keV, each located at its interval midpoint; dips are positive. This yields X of 2.6 keV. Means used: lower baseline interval 230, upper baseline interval 224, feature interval 204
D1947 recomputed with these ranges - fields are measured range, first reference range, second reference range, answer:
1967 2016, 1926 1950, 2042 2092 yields 2.3 keV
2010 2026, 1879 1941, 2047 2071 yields 2.1 keV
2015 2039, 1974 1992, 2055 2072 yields 2.6 keV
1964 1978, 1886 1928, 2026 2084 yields 0.9 keV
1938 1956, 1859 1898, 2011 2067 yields 1.3 keV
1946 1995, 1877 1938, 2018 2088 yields 3.4 keV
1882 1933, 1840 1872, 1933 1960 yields -4.4 keV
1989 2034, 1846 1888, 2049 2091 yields 4.7 keV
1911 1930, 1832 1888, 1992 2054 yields 0.4 keV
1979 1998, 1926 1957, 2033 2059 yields 0.1 keV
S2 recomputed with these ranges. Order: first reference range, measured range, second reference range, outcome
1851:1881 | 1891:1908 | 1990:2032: -0.12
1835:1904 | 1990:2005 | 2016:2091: 0.08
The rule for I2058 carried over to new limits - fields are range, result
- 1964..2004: 210.1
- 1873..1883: 223.9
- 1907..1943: 207.1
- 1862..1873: 207.9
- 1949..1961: 202.2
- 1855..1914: 246.1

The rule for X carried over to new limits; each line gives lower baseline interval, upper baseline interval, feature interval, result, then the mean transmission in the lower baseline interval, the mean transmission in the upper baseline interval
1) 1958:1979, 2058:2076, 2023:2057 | 4.4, 206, 254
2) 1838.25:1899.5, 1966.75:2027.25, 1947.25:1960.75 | 0.5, 213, 205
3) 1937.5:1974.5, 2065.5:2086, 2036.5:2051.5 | 1.7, 204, 242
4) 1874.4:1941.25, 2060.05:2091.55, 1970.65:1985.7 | 1.2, 217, 238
